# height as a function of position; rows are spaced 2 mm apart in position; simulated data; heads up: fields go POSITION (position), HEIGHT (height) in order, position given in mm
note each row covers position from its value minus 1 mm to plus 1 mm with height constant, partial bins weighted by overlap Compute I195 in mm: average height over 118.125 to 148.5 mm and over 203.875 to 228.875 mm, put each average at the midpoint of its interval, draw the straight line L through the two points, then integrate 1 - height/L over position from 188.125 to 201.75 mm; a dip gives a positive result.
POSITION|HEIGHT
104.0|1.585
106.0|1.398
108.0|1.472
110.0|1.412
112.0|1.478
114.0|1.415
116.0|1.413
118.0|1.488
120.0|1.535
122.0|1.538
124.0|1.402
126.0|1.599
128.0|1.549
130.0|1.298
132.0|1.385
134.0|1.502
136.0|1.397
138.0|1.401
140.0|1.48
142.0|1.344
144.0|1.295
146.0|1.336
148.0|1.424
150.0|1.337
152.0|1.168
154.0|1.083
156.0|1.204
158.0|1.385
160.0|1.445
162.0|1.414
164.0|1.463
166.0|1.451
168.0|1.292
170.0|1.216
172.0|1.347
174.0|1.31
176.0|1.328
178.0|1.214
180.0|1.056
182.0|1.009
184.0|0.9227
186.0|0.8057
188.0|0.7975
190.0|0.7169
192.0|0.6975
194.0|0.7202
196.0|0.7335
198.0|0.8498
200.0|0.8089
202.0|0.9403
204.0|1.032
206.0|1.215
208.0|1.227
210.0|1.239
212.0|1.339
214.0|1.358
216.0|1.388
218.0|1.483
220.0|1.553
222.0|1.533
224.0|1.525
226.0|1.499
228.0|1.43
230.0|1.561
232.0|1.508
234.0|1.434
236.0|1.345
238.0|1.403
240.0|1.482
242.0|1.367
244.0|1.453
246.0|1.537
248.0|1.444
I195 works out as 6.1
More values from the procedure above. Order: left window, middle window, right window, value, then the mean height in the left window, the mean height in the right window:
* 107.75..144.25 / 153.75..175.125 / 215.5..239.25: 1.7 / 1.44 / 1.47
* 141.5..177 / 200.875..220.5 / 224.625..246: 2.0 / 1.32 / 1.45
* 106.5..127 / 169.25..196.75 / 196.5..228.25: 7.0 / 1.47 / 1.26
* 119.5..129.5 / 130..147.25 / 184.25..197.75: -0.5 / 1.51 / 0.761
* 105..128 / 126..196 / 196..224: 6.8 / 1.47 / 1.22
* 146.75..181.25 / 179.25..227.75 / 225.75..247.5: 9.9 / 1.3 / 1.45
